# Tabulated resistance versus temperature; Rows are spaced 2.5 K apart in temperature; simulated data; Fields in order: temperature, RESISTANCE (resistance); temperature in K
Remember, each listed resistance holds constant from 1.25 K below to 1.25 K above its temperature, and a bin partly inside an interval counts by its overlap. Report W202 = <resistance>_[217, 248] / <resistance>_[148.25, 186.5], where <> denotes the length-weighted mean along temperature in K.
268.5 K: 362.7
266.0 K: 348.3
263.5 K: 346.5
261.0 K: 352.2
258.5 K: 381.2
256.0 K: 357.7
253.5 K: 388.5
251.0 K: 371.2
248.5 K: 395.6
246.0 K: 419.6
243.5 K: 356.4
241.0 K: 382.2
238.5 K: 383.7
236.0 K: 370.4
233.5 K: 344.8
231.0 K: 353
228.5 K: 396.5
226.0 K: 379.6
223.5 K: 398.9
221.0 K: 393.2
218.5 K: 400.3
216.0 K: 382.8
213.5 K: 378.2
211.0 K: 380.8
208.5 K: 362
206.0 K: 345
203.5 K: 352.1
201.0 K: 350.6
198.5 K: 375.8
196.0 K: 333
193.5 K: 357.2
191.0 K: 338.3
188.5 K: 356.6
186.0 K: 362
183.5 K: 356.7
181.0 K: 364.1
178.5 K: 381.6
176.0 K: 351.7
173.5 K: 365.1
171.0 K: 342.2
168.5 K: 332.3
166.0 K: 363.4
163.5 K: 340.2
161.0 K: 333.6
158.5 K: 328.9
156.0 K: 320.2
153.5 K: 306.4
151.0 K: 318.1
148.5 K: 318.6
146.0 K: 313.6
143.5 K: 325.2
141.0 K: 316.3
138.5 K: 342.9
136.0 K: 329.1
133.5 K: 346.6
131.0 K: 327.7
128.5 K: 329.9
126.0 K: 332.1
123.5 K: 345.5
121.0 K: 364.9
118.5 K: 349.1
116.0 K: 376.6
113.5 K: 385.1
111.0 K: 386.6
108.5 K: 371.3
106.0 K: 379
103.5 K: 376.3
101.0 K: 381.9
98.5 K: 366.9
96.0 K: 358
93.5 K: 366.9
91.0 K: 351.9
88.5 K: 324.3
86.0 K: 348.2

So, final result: 1.11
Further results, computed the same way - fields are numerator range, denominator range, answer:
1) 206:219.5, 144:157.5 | 1.19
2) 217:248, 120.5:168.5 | 1.15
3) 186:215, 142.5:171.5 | 1.09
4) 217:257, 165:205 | 1.07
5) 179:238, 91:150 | 1.04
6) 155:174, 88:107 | 0.93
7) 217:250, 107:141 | 1.09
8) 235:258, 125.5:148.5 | 1.16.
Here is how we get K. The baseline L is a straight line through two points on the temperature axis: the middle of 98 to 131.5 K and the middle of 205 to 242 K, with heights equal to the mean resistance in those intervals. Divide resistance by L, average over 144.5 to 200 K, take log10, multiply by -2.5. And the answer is 0.082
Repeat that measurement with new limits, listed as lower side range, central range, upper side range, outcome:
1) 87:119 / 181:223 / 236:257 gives 0.04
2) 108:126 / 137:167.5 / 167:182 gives 0.10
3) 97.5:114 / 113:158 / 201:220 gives 0.12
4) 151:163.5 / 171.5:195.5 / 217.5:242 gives -0.04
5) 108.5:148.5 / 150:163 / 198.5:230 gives 0.10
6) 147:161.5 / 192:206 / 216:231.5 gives 0.03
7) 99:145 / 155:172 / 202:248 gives 0.08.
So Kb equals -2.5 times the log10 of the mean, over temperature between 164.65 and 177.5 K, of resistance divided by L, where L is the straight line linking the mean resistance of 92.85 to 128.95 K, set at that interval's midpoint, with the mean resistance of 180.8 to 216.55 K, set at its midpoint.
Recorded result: 0.03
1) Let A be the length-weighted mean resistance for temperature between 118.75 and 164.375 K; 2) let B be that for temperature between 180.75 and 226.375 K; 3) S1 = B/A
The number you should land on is 1.11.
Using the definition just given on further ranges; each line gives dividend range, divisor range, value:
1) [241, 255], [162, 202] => 1.09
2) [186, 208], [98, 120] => 0.94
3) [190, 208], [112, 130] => 0.99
